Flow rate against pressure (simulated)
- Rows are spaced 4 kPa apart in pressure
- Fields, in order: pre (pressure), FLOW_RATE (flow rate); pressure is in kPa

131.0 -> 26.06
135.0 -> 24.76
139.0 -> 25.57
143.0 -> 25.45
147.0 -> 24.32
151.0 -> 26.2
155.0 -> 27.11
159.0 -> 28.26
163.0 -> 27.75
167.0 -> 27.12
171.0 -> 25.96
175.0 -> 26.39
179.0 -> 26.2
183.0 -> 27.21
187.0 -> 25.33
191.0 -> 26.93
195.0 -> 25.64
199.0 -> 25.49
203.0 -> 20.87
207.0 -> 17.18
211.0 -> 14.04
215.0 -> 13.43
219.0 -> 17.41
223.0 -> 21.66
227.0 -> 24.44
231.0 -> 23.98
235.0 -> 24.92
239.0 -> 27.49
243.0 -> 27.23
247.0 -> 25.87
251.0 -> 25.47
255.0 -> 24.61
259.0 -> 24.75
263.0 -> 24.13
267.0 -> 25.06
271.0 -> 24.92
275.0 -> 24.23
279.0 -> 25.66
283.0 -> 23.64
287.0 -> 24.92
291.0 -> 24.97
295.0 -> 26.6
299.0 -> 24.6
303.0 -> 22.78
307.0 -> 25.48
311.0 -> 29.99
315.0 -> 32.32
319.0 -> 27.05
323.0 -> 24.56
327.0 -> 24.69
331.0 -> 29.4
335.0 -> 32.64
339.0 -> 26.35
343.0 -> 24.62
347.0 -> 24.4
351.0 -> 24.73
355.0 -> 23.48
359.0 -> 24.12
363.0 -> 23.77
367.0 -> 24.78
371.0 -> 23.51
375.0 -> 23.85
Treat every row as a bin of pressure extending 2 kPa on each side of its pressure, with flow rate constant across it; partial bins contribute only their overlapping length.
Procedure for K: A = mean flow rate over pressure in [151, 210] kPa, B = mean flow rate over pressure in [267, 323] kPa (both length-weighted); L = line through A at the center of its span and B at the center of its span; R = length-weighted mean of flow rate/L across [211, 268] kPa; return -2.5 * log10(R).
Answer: 0.11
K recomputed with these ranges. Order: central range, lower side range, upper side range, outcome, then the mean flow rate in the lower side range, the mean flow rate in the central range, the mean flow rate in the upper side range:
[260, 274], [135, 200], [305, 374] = 0.066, 26.3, 24.7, 26.2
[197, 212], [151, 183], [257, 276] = 0.302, 26.9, 19.8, 24.6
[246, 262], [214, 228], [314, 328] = -0.152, 19.3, 25.1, 27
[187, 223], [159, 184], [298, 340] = 0.298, 26.9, 20.5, 27.3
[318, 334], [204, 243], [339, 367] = -0.134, 20.9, 26.8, 24.4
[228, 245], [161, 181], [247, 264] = -0.022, 26.7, 25.8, 24.9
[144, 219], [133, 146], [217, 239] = 0.007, 25.2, 24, 22.9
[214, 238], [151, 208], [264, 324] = 0.192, 25.7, 21.6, 25.8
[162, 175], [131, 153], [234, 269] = -0.059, 25.3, 26.8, 25.5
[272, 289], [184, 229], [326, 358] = -0.028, 21.3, 24.6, 26.3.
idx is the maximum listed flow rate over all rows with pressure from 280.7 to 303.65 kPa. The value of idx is 26.6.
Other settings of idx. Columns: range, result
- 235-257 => 27.49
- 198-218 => 25.49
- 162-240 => 27.75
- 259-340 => 32.64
